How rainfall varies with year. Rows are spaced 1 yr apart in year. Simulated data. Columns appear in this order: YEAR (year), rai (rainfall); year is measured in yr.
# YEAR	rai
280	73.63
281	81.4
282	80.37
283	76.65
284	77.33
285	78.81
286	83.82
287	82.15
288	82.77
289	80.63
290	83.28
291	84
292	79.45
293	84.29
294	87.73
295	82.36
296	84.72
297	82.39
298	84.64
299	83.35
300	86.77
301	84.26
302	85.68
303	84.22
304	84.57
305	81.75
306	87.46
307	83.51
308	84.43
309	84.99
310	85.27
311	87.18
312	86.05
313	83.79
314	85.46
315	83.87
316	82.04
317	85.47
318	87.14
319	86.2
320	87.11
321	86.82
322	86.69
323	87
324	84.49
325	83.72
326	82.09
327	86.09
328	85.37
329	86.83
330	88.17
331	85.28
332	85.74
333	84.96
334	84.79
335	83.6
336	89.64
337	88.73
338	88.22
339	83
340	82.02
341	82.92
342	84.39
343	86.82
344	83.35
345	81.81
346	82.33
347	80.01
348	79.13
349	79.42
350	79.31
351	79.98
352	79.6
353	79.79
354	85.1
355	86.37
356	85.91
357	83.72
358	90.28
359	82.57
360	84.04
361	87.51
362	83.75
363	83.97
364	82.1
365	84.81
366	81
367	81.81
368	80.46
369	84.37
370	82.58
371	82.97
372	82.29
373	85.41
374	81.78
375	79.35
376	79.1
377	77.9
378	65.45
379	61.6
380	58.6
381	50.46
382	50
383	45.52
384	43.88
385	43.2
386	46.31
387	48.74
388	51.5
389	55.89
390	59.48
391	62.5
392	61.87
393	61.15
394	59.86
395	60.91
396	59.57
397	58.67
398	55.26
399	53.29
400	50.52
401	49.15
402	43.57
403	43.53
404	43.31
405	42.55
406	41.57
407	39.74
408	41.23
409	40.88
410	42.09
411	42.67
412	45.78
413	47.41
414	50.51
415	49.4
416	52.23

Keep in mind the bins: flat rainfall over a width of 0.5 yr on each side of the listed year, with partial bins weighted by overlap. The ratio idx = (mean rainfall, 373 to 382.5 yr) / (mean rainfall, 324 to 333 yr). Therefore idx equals 0.8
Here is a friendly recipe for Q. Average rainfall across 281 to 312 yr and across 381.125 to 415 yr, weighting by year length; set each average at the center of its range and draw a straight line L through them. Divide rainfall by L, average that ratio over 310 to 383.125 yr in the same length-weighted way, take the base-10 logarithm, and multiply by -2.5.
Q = -0.226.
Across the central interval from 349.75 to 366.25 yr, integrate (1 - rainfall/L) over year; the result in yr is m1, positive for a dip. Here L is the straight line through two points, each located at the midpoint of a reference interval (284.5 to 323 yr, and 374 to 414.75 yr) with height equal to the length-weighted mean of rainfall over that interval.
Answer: -4.5 yr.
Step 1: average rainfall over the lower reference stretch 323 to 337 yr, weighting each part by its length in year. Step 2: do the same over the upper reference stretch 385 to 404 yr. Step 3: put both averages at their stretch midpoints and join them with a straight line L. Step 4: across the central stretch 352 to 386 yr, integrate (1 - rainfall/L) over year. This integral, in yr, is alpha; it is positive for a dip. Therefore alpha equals -4.29 yr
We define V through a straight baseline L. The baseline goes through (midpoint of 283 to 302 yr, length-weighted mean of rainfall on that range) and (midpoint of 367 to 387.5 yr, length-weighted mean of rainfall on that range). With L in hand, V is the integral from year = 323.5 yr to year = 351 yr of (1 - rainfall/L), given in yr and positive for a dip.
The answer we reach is -3.58 yr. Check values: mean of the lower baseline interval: 82.8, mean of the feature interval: 84.1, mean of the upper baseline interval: 66.9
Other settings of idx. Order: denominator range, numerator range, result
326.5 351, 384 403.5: 0.64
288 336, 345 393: 0.86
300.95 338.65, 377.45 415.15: 0.59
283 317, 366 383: 0.88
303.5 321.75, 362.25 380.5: 0.92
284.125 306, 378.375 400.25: 0.65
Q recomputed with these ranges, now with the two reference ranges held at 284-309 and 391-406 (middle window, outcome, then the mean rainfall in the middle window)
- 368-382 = -0.225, 74.1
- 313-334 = -0.136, 85.5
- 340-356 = -0.204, 82.1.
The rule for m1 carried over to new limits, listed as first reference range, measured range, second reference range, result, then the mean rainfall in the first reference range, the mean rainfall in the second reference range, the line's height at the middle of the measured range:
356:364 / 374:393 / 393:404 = 2.1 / 85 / 53.3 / 65.7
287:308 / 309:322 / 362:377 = -0.3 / 83.9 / 82.2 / 83.4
